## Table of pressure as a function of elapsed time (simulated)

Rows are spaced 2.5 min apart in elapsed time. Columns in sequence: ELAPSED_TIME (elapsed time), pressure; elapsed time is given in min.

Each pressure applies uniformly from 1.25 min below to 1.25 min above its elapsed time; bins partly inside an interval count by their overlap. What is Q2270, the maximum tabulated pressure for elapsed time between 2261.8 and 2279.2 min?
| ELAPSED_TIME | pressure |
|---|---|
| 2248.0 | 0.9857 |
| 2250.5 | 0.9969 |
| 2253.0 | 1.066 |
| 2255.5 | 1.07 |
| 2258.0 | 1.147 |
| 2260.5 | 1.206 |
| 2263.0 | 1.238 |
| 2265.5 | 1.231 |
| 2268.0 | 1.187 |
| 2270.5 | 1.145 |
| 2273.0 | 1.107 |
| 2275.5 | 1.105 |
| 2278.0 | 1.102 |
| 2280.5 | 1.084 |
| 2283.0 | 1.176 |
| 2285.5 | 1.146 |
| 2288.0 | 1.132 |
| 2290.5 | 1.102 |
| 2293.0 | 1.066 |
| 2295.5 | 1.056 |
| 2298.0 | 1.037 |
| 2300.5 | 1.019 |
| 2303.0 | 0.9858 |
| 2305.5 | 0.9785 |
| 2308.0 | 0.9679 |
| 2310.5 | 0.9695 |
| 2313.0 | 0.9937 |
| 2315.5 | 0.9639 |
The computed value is 1.238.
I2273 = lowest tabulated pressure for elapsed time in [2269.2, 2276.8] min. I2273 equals 1.105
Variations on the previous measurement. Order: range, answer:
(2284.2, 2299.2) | 1.037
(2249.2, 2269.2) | 0.9969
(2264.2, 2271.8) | 1.145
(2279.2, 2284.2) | 1.084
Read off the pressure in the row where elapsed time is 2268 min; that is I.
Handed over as 1.187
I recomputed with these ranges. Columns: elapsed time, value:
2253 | 1.066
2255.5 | 1.07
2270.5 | 1.145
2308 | 0.9679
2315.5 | 0.9639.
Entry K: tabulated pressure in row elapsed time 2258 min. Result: 1.147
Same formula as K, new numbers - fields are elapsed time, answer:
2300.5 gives 1.019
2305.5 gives 0.9785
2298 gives 1.037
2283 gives 1.176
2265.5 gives 1.231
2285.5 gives 1.146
